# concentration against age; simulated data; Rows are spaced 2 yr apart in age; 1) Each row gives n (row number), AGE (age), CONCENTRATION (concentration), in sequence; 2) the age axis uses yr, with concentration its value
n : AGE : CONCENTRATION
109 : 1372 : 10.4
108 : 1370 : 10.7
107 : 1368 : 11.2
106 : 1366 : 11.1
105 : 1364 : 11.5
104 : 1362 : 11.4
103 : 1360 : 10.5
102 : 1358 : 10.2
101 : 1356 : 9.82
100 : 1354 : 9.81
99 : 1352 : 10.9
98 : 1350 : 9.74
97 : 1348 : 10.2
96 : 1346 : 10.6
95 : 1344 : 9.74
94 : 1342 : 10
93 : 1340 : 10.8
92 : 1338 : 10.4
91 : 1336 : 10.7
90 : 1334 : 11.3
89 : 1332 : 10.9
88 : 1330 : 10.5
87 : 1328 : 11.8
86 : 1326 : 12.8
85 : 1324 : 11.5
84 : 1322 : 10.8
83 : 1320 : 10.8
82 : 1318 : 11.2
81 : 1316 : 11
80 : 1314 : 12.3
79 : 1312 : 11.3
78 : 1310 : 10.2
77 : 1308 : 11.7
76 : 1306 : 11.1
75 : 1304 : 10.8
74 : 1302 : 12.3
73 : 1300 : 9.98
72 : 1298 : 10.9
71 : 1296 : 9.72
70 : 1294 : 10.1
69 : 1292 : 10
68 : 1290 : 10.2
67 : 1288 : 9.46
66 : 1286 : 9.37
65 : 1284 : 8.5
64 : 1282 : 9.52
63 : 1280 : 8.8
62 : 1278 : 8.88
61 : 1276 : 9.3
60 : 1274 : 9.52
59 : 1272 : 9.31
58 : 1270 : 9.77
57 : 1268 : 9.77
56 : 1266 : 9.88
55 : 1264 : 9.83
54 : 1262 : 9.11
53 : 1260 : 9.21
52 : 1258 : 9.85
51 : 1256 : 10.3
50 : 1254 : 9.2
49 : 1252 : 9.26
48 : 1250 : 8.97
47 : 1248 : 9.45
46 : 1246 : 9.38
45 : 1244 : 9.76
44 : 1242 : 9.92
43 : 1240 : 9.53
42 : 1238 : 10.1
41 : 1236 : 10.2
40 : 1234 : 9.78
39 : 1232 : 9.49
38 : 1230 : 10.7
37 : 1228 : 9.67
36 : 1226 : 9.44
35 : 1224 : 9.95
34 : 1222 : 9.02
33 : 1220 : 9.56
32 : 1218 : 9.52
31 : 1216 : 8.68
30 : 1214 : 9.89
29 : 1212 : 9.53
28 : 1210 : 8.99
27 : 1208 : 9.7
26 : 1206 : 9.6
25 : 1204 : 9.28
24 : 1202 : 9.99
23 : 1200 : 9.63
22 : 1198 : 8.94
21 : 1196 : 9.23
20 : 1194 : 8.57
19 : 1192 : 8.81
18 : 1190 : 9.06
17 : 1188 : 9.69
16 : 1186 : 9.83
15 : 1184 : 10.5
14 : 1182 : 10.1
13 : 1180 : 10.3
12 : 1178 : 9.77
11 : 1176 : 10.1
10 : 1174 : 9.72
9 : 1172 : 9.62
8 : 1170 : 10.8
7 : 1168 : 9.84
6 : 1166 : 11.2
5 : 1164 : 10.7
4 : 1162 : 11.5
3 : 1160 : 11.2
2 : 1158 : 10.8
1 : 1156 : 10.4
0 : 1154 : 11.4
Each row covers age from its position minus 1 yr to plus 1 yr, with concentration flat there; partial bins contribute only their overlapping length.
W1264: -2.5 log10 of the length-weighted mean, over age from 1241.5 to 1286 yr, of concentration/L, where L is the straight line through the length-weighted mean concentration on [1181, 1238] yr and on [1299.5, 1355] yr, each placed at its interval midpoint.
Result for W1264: 0.08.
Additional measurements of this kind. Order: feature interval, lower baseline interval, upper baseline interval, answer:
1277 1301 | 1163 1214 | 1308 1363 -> 0.09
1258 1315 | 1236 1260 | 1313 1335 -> 0.05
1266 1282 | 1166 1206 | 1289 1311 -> 0.11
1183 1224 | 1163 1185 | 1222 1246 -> 0.07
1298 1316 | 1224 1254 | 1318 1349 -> -0.06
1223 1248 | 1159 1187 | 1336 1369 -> 0.06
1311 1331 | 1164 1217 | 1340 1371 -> -0.11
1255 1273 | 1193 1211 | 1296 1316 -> 0.08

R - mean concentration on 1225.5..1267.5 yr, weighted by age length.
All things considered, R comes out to 9.67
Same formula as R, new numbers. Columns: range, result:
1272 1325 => 10.3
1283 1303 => 10.1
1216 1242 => 9.71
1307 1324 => 11.2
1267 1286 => 9.27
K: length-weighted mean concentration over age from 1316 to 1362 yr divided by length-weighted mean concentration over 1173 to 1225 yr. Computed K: 1.1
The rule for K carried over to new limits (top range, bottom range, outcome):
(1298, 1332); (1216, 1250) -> 1.16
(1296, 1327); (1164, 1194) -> 1.13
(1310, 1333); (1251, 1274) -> 1.18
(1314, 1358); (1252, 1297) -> 1.13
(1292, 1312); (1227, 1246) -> 1.09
